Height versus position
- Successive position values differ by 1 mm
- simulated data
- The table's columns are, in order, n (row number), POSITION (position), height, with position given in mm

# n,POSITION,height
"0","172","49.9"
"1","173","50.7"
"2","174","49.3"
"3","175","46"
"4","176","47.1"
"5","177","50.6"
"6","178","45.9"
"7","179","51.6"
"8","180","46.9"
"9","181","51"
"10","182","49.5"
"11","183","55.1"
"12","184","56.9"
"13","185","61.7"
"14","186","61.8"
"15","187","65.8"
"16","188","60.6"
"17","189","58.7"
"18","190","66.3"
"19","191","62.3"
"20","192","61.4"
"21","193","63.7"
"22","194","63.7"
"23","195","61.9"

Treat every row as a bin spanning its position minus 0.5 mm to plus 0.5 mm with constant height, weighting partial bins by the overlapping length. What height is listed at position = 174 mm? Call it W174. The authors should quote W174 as 49.3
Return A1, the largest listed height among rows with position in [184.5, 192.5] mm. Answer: 66.3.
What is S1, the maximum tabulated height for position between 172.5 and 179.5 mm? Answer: 51.6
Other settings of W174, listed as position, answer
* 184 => 56.9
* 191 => 62.3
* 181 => 51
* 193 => 63.7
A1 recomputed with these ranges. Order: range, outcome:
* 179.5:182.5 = 51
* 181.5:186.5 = 61.8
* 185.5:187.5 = 65.8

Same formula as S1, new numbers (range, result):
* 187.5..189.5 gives 60.6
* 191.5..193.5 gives 63.7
